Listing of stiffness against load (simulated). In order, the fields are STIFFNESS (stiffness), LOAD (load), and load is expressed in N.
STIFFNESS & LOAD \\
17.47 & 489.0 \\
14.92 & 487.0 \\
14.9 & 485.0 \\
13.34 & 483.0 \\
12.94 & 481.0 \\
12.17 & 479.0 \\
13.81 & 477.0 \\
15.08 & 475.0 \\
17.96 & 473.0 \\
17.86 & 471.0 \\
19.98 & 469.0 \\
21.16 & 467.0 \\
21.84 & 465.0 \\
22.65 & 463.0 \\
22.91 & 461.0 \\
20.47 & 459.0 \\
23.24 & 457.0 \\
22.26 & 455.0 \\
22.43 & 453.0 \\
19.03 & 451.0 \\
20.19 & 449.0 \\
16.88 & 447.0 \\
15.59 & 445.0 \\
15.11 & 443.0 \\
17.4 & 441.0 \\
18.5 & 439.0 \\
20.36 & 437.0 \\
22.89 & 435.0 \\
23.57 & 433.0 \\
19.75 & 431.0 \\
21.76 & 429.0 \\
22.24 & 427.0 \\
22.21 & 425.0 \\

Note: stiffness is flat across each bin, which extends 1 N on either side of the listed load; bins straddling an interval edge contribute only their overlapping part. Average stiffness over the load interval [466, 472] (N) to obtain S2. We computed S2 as 19.7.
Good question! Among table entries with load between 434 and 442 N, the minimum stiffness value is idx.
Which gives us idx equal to 17.4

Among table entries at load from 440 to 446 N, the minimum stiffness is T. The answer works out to 15.11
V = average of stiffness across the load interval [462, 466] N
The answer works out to 22.2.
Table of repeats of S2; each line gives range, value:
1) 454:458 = 22.8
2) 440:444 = 16.3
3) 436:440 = 19.4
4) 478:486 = 13.3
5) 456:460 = 21.9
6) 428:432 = 20.8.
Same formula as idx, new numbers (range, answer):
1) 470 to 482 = 12.17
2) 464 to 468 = 21.16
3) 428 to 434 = 19.75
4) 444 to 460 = 15.59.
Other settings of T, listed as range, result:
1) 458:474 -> 17.86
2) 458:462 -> 20.47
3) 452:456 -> 22.26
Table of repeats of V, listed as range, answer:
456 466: 22.2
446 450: 18.5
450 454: 20.7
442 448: 15.9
